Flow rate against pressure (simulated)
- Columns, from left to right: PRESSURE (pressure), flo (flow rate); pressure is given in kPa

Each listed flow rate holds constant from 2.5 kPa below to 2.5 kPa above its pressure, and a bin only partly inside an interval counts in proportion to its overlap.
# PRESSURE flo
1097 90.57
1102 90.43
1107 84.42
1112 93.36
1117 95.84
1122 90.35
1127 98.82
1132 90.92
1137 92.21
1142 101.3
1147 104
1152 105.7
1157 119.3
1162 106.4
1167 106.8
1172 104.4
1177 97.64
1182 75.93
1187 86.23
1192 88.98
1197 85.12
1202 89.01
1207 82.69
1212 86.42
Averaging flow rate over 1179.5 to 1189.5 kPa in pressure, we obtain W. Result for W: 81.1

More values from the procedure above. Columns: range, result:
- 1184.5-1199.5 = 86.8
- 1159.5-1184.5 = 98.2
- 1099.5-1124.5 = 90.9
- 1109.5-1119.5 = 94.6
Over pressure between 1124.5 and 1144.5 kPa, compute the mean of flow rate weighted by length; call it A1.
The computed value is 95.8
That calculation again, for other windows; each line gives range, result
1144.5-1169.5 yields 108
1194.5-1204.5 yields 87.1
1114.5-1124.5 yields 93.1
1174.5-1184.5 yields 86.8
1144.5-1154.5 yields 105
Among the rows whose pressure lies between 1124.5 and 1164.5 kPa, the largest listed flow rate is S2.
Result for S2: 119.3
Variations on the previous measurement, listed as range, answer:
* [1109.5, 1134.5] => 98.82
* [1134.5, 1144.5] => 101.3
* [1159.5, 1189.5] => 106.8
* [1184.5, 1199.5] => 88.98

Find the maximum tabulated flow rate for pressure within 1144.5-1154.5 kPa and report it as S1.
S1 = 105.7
